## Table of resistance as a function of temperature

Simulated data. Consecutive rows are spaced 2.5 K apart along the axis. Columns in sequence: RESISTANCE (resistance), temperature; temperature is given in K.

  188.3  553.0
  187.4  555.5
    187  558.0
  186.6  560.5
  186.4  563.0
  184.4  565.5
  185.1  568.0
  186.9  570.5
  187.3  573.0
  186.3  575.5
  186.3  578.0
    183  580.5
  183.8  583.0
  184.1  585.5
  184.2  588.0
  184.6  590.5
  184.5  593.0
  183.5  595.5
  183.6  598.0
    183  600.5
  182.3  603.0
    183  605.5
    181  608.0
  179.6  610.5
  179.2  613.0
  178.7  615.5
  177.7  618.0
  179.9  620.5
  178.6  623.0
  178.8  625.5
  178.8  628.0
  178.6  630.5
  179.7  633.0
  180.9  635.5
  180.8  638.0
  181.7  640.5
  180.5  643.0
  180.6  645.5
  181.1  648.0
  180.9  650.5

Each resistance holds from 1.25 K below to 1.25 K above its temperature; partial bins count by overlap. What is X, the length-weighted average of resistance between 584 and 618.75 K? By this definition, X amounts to 182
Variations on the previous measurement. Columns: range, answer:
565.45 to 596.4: 185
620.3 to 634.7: 179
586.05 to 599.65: 184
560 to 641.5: 182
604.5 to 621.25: 180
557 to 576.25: 186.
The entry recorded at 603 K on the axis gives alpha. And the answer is 182.3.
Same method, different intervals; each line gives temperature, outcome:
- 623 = 178.6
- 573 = 187.3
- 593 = 184.5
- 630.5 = 178.6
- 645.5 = 180.6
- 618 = 177.7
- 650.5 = 180.9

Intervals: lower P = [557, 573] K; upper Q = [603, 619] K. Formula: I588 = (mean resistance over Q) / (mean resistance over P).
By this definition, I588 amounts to 0.97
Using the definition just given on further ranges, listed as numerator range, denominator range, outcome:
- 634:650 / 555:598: 0.98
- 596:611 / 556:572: 0.98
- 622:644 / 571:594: 0.97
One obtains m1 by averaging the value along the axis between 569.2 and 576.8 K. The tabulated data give 187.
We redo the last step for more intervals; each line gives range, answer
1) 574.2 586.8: 185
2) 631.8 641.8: 181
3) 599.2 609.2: 182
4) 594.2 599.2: 184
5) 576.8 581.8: 185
